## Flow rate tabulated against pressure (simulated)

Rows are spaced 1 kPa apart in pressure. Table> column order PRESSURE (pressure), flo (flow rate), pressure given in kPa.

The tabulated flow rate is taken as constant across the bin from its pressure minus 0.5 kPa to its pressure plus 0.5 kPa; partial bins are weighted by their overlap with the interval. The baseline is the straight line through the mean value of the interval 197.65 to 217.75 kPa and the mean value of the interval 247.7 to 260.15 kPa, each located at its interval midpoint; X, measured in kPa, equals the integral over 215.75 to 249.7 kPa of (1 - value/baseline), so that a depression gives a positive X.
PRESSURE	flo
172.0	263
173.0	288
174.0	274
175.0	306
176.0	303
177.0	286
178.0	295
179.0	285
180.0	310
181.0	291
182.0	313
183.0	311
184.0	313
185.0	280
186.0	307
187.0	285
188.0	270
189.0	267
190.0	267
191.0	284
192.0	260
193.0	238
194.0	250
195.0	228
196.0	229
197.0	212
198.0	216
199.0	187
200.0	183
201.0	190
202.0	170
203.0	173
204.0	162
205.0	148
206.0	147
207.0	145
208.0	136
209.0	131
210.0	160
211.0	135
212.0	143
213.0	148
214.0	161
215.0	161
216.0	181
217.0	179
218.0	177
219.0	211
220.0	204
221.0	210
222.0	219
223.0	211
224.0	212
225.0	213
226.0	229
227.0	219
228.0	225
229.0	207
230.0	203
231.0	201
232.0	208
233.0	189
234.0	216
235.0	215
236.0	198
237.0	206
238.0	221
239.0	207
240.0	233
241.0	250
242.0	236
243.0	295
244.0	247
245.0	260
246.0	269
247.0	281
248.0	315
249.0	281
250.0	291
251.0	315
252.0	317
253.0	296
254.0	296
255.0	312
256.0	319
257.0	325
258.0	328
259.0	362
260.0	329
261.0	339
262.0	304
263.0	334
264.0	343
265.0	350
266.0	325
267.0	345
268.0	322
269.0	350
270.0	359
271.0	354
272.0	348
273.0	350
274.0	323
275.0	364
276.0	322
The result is 2.6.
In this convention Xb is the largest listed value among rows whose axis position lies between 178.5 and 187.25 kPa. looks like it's 313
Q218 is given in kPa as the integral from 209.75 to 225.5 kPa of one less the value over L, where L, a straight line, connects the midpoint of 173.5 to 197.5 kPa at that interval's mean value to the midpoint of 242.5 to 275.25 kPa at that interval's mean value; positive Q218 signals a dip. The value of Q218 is 6.0 kPa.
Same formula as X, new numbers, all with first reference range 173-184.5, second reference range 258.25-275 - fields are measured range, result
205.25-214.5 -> 4.96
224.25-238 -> 4.80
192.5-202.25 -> 3.04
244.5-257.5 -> 1.36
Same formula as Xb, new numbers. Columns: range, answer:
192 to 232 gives 260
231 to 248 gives 315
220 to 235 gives 229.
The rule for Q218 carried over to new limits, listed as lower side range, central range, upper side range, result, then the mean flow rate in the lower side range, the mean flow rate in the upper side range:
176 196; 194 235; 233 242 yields 9.4 kPa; 280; 218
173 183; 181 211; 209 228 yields 3.5 kPa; 296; 187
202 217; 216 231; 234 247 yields -1.3 kPa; 154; 237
